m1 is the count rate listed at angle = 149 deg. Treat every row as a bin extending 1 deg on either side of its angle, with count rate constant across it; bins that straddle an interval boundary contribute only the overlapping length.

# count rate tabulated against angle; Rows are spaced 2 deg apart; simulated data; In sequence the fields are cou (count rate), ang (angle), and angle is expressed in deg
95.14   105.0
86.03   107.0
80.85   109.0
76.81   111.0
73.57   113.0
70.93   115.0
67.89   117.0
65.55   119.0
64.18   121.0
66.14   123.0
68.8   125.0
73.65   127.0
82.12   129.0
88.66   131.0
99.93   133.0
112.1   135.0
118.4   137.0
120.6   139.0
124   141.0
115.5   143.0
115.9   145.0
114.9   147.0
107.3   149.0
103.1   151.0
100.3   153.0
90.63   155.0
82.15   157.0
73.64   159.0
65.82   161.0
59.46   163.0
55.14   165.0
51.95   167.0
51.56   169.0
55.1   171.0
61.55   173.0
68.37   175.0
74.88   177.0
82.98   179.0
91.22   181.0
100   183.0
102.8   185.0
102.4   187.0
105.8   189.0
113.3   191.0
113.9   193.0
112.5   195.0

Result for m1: 107.3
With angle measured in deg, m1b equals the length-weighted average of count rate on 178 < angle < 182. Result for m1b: 87.1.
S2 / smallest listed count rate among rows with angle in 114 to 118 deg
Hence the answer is 67.89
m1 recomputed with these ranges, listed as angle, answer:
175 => 68.37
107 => 86.03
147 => 114.9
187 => 102.4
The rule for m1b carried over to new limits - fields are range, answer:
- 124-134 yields 82.6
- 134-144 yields 118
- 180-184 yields 95.6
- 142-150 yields 113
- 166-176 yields 57.7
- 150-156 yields 98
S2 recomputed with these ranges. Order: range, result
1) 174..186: 68.37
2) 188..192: 105.8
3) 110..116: 70.93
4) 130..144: 88.66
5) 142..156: 90.63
